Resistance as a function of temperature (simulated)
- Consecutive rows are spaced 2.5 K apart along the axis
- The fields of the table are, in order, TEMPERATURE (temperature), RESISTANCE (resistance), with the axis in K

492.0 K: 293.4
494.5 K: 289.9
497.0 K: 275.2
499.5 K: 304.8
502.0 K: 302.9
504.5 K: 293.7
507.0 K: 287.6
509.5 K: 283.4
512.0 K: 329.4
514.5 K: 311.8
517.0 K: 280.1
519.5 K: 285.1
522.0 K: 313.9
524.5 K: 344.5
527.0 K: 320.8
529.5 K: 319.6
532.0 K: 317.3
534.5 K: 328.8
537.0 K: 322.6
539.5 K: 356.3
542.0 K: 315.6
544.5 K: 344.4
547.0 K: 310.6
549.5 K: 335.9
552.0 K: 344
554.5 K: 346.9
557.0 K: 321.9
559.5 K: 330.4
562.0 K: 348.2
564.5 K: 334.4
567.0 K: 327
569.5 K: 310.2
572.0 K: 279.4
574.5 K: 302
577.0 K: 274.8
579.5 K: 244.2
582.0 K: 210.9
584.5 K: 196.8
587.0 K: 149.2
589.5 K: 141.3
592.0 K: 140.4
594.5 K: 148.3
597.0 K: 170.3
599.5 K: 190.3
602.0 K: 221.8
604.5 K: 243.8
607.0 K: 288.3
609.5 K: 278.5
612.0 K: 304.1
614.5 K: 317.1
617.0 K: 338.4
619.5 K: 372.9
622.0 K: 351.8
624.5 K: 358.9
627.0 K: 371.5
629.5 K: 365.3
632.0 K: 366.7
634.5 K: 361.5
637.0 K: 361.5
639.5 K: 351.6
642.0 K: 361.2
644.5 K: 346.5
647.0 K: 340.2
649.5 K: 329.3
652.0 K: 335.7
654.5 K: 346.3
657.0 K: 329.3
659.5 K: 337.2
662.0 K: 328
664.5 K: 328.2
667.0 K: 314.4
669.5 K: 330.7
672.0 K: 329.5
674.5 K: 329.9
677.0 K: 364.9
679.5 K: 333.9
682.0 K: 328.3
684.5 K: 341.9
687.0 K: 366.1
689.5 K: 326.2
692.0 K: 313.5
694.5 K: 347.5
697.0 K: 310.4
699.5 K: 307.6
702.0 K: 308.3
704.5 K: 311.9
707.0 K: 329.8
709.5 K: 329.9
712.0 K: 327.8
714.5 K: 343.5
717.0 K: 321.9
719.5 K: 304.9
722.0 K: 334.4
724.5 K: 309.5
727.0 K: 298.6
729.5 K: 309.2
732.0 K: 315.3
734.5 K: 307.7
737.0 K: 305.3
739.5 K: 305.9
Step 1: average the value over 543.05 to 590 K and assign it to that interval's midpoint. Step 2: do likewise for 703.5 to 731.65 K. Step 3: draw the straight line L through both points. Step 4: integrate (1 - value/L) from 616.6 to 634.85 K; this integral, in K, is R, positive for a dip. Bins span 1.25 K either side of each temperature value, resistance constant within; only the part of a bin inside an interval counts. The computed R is -3.66 K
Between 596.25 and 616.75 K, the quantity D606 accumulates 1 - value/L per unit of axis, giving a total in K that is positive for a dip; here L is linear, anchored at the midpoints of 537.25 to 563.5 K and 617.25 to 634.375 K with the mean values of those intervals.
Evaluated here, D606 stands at 5.6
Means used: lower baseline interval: 335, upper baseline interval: 363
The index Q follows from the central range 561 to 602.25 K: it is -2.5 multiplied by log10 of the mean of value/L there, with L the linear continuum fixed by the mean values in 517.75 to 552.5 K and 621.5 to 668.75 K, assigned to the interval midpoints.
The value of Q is 0.38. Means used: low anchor 325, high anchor 346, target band 234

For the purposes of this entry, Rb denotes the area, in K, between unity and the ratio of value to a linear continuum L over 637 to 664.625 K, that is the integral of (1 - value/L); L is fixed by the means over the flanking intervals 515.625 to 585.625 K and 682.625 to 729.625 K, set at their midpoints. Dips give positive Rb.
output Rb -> -1.92 K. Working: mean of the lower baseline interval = 310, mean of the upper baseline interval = 324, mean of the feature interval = 341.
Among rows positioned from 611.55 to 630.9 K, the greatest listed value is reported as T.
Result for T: 372.9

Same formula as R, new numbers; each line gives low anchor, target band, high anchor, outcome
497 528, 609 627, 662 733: -1.2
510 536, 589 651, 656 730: 4.4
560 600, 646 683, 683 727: -4.6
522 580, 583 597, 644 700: 7.2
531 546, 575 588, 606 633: 4.4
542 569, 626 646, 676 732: -1.9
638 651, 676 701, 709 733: -0.2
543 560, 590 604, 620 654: 6.8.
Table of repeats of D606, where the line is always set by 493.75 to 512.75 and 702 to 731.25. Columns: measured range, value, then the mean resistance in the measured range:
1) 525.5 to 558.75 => -3.34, 330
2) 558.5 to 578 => -0.71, 314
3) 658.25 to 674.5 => -0.74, 328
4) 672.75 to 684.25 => -0.87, 339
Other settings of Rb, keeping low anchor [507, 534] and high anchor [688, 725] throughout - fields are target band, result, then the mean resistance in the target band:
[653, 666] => -0.6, 333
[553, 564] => -0.9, 337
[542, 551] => -0.5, 329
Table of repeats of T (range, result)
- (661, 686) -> 364.9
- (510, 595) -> 356.3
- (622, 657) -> 371.5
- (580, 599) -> 210.9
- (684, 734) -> 366.1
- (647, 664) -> 346.3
